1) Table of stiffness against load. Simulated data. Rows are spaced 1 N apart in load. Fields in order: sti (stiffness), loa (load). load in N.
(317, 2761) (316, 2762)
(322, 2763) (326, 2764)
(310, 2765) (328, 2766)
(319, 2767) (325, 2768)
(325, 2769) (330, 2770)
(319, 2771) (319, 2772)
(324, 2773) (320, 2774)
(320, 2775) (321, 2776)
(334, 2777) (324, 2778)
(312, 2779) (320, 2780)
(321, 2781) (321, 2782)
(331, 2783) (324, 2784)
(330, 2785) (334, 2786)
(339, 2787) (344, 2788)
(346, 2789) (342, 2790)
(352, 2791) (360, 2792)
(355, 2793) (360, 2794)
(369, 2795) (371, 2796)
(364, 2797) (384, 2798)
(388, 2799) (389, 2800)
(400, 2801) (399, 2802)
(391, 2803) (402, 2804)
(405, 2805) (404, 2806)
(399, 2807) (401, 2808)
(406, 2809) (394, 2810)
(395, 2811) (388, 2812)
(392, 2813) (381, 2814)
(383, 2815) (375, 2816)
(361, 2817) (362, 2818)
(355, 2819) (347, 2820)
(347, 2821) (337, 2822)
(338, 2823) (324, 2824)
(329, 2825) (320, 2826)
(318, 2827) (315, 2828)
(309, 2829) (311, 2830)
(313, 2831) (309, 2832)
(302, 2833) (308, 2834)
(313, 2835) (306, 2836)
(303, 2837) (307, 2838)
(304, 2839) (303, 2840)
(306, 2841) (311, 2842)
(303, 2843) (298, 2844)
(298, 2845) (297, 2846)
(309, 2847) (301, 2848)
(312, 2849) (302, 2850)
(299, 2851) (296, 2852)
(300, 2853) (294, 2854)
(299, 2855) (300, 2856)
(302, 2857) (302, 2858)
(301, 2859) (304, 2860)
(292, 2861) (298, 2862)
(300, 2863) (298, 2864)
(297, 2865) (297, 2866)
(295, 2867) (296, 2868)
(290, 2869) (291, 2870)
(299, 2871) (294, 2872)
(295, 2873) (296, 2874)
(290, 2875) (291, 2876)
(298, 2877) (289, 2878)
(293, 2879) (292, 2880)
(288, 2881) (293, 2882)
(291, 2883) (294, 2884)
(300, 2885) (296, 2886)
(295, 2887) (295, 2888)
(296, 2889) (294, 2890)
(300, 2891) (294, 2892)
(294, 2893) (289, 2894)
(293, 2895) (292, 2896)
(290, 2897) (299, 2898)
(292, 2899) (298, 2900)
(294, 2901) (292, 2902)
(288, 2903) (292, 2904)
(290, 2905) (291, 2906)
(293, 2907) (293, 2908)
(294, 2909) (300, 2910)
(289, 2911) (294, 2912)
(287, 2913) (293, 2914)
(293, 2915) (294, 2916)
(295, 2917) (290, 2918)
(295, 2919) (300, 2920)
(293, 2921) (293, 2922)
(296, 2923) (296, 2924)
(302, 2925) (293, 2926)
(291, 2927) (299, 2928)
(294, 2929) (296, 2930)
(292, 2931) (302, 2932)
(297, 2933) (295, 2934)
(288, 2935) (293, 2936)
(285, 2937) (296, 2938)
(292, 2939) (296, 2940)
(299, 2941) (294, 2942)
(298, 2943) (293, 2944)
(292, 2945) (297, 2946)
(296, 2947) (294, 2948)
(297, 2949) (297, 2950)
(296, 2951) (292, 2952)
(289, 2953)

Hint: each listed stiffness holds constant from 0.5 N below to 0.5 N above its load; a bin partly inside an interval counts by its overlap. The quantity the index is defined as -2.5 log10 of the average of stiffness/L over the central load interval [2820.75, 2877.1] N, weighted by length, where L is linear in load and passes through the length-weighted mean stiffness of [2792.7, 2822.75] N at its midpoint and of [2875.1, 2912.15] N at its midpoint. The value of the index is 0.114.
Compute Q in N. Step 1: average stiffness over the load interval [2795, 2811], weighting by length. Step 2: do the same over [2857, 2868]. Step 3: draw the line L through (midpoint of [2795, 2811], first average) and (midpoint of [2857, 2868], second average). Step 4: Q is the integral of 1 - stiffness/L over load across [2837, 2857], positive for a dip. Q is 1.3 N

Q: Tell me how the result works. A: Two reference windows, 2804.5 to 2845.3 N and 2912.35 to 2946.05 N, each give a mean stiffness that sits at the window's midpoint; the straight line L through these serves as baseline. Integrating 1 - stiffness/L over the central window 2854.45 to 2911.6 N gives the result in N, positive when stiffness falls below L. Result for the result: 3.7 N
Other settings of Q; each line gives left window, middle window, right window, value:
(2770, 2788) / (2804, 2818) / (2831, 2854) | -3.4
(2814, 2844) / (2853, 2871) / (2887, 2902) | 0.7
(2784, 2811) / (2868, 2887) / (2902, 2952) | 1.8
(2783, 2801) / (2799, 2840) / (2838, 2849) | -3.0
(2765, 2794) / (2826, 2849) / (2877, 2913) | 0.3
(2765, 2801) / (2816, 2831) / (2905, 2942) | -0.4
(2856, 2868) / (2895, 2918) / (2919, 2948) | 0.3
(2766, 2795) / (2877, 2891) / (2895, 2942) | 0.4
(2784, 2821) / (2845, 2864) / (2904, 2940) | 2.1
